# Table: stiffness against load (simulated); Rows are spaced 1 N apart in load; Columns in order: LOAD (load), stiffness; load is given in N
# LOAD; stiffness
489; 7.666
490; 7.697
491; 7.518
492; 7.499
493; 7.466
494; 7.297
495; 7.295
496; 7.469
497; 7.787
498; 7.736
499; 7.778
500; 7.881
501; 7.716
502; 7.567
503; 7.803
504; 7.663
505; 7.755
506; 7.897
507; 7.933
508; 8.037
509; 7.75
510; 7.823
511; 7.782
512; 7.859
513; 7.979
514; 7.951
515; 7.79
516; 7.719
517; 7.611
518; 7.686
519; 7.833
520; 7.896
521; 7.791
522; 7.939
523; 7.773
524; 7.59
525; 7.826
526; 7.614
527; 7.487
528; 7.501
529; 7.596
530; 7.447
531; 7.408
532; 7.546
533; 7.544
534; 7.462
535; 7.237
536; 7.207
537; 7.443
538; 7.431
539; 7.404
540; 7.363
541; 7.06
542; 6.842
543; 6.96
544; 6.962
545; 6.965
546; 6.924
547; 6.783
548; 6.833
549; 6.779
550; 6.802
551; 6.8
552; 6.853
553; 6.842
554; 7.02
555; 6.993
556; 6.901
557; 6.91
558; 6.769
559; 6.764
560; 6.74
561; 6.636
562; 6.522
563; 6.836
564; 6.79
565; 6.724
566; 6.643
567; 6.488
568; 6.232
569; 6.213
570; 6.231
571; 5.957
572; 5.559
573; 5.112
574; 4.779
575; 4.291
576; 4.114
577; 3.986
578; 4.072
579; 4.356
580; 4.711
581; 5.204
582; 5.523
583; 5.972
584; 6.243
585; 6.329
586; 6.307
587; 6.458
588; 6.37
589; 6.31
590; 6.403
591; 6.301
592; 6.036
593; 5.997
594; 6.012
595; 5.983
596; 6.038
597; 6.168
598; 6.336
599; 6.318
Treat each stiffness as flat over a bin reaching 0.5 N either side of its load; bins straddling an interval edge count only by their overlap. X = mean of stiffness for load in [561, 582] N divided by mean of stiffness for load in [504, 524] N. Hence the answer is 0.7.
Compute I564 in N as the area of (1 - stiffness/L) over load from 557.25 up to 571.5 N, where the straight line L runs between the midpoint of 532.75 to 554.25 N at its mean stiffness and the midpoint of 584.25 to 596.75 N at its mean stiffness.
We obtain 0.30 N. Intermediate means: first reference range 7.06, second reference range 6.21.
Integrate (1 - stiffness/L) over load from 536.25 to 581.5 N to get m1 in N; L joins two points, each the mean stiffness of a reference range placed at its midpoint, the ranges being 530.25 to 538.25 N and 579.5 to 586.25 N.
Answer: 1.8 N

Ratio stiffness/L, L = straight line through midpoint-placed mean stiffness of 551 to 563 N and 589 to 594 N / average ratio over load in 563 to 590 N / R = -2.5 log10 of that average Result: 0.14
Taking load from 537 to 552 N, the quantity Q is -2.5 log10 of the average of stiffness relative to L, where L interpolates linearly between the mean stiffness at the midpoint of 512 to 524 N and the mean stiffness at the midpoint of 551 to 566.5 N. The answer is 0.02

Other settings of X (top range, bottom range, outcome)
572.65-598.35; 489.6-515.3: 0.72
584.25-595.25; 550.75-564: 0.91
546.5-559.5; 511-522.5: 0.88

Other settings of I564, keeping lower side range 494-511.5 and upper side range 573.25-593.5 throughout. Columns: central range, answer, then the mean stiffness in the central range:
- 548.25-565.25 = -1.59 N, 6.81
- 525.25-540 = -1.19 N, 7.46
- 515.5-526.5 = -0.81 N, 7.75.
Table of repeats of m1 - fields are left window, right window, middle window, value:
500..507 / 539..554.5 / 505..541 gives -1.3 N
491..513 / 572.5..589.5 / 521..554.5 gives -3.2 N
